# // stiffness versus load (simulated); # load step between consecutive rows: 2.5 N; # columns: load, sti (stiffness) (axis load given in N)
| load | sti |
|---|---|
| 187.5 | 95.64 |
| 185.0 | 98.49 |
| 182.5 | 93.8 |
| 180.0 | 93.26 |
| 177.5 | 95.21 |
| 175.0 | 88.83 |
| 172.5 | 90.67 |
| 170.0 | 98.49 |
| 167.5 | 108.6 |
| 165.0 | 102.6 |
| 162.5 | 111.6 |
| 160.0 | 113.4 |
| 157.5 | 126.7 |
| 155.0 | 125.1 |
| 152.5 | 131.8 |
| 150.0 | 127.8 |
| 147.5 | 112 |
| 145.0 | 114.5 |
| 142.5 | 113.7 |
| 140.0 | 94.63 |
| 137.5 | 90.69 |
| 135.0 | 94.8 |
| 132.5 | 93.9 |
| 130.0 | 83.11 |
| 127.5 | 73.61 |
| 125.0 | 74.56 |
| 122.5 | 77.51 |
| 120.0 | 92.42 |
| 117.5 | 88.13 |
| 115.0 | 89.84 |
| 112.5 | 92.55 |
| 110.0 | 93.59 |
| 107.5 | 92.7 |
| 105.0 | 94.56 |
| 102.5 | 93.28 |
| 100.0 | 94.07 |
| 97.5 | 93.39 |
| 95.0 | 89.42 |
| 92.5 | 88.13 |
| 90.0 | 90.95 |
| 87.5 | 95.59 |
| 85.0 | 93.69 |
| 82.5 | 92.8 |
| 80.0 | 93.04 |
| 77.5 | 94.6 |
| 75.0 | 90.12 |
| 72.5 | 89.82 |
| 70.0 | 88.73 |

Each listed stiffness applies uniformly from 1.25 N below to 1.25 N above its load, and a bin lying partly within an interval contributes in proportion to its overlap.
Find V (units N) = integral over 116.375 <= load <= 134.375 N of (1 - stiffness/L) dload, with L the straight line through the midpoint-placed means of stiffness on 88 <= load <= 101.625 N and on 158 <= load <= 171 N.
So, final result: 2.8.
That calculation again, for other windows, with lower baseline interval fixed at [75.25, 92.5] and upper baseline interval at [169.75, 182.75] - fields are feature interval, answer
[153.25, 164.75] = -3.1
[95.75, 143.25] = 1.3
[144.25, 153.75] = -3.0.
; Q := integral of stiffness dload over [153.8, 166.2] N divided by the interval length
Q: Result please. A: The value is 116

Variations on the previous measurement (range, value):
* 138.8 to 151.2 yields 113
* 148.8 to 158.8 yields 128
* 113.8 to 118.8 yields 89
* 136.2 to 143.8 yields 99.7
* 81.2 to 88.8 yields 94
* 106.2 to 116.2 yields 92.2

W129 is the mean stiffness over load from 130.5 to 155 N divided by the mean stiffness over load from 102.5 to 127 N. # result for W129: 1.23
